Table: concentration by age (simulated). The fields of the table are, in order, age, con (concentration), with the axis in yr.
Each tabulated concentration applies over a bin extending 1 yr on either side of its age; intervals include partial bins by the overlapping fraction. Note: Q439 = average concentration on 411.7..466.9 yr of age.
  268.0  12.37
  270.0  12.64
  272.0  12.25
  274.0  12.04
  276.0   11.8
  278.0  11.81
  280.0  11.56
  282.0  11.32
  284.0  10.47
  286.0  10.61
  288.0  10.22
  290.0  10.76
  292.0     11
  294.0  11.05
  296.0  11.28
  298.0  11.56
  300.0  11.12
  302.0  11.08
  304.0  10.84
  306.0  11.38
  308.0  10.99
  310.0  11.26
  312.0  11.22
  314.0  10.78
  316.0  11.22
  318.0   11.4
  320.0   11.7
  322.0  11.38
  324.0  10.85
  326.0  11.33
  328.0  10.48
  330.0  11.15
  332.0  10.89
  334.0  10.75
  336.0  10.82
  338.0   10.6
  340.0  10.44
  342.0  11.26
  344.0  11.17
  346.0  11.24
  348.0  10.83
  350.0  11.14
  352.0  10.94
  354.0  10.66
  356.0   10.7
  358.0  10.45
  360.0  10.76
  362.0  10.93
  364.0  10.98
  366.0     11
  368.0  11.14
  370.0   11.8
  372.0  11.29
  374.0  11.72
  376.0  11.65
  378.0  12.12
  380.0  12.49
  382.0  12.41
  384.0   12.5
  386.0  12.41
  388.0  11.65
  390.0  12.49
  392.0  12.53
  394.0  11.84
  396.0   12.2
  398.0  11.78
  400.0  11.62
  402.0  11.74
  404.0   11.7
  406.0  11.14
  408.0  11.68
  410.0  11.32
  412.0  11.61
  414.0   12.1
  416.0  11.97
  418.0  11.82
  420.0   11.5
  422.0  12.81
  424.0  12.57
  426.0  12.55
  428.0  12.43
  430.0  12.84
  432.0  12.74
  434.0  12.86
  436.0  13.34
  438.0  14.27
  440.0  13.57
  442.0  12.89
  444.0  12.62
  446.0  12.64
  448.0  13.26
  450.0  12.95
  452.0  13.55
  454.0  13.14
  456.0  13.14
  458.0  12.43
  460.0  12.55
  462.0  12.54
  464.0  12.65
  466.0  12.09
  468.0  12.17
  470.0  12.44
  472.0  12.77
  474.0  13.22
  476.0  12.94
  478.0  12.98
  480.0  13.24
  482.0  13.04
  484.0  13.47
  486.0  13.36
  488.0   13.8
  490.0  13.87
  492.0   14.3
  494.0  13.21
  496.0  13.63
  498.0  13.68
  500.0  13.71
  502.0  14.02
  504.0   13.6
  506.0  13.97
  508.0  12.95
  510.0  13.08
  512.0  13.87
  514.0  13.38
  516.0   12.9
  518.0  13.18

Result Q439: 12.7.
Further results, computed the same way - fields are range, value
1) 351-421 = 11.6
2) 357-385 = 11.5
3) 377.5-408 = 12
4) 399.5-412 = 11.5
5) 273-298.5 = 11.2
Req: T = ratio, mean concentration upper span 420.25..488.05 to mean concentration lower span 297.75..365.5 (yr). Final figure 1.17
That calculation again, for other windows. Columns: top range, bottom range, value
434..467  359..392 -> 1.11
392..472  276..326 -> 1.12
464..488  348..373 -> 1.18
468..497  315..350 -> 1.20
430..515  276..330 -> 1.19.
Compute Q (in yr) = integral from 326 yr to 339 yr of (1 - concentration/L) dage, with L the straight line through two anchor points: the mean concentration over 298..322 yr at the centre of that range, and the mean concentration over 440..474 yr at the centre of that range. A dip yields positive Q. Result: 0.7 yr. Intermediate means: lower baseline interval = 11.2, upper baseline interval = 12.8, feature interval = 10.8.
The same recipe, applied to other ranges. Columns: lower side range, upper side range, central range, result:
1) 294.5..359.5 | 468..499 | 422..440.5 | -0.7 yr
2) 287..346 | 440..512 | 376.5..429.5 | 0.6 yr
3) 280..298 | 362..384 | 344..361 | 0.9 yr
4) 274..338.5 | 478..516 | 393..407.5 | 0.7 yr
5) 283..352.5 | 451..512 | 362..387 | 0.0 yr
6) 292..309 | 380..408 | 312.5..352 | 1.4 yr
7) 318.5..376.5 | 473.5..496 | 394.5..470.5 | 0.4 yr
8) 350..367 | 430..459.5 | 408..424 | 0.5 yr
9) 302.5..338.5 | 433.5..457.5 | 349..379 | 1.7 yr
